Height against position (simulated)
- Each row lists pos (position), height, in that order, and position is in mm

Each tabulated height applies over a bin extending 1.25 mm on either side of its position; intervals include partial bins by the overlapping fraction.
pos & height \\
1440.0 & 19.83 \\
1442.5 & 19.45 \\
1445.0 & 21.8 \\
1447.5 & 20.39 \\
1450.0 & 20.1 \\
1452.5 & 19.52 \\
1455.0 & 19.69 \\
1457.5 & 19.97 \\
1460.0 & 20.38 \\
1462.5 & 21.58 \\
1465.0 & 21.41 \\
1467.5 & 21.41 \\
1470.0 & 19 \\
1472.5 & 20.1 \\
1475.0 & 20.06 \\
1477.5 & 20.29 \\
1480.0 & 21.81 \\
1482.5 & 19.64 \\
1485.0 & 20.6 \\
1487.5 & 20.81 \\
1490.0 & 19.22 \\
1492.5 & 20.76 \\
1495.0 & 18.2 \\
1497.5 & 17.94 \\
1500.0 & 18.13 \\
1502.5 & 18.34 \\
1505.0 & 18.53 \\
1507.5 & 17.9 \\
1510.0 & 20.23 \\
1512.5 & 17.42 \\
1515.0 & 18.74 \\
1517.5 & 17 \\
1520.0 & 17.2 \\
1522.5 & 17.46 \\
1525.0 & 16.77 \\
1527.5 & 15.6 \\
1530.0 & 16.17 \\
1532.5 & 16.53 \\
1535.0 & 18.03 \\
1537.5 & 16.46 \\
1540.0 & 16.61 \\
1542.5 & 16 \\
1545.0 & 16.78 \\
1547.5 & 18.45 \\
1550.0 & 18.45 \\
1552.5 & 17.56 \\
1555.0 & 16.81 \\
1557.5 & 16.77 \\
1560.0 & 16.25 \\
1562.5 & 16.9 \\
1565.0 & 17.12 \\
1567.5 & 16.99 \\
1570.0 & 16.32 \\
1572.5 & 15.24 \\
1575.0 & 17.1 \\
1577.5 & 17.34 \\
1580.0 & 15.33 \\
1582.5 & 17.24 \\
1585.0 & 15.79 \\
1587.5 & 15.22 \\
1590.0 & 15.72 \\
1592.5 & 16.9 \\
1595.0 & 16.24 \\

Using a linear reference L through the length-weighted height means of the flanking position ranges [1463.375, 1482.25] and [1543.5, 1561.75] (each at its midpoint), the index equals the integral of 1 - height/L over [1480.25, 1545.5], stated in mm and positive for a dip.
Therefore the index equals 3.1 mm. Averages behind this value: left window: 20.6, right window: 17.3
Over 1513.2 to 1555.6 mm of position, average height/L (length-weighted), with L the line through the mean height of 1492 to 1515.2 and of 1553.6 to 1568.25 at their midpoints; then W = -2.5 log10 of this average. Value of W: 0.031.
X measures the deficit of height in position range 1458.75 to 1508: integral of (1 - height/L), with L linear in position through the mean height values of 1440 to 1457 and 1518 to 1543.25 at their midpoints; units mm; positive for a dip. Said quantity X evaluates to -3.04 mm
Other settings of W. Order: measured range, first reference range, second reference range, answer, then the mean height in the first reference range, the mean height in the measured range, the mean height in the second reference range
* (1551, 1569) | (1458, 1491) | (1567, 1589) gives 0.004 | 20.5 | 16.9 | 16.3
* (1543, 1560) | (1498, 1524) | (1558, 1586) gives -0.017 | 18.1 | 17.3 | 16.5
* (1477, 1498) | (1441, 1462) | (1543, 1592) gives -0.047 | 20.2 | 20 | 16.7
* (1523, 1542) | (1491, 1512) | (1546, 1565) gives 0.081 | 18.7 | 16.6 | 17.3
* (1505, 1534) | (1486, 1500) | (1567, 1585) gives 0.059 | 19.3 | 17.4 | 16.4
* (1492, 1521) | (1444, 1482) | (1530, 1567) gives 0.024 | 20.5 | 18.3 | 17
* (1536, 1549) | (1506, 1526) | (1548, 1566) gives 0.032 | 17.9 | 16.9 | 17.2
